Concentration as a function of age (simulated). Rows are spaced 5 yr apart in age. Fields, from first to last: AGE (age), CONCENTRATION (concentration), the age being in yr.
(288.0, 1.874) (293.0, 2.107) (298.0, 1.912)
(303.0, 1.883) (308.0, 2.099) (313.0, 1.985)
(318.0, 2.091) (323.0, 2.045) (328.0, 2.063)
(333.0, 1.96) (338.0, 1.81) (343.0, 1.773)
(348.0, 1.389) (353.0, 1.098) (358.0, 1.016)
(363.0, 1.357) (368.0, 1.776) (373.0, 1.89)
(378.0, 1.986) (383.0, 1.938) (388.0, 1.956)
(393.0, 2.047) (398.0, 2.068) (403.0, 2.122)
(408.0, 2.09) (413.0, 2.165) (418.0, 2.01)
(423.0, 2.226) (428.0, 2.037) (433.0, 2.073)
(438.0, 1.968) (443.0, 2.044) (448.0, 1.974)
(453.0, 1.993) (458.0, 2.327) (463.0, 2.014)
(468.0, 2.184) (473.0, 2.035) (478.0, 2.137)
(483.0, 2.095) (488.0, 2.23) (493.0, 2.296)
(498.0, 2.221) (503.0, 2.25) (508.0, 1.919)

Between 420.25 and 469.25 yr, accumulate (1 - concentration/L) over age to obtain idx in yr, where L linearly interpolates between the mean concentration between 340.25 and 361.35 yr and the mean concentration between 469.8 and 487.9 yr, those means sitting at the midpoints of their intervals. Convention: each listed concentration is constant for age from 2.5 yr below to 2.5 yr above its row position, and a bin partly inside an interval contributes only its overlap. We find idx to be -4.70 yr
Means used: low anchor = 1.33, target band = 2.08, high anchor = 2.11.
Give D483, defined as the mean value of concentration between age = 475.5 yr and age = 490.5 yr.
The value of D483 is 2.15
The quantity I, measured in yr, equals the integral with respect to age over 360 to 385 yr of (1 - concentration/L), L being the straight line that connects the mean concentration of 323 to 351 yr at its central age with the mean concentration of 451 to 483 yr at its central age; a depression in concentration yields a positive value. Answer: 1.6 yr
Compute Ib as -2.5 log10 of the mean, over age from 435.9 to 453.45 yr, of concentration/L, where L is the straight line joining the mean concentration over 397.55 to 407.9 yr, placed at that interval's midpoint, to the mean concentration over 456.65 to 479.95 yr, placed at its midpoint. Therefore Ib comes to 0.07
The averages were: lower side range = 2.1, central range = 2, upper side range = 2.13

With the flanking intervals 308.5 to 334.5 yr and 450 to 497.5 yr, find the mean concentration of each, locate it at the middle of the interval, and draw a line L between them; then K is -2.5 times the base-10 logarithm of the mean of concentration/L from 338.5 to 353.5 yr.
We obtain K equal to 0.33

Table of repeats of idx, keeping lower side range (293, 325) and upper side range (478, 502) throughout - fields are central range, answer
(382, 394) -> 0.68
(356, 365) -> 3.83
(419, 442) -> 0.77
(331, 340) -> 0.68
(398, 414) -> 0.01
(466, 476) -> 0.36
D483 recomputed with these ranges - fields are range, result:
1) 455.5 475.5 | 2.14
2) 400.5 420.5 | 2.1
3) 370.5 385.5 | 1.94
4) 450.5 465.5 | 2.11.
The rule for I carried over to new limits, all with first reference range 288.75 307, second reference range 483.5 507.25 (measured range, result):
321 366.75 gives 9.3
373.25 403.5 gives 1.1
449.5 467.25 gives 0.5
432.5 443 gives 0.6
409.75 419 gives 0.1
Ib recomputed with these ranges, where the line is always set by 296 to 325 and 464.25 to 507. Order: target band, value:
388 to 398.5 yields 0.026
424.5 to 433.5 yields 0.023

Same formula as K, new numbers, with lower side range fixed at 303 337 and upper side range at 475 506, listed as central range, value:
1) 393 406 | 0.009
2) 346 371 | 0.469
